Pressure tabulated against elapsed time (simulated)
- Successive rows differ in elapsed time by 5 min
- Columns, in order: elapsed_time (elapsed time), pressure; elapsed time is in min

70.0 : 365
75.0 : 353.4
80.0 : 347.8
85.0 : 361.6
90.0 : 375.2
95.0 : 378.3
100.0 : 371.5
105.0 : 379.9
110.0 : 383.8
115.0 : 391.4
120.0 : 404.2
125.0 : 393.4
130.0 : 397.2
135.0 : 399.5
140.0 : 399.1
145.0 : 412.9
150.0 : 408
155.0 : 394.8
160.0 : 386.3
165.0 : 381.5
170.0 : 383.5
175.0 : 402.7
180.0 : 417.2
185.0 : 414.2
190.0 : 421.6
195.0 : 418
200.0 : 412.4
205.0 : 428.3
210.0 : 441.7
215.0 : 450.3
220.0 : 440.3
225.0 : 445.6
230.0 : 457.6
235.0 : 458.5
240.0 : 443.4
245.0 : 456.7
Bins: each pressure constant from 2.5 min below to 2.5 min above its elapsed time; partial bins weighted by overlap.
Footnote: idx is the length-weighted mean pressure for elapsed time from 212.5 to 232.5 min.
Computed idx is 448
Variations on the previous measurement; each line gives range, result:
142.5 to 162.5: 400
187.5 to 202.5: 417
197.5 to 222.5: 435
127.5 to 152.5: 403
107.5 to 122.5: 393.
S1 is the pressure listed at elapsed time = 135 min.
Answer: 399.5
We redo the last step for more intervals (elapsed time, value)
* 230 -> 457.6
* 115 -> 391.4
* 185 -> 414.2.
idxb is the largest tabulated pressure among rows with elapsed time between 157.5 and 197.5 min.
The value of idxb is 421.6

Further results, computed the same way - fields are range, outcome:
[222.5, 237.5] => 458.5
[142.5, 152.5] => 412.9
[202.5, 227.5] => 450.3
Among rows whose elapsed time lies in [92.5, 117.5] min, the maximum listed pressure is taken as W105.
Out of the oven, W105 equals 391.4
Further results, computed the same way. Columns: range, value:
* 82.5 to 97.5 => 378.3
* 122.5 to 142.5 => 399.5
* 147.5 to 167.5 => 408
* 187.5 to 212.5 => 441.7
